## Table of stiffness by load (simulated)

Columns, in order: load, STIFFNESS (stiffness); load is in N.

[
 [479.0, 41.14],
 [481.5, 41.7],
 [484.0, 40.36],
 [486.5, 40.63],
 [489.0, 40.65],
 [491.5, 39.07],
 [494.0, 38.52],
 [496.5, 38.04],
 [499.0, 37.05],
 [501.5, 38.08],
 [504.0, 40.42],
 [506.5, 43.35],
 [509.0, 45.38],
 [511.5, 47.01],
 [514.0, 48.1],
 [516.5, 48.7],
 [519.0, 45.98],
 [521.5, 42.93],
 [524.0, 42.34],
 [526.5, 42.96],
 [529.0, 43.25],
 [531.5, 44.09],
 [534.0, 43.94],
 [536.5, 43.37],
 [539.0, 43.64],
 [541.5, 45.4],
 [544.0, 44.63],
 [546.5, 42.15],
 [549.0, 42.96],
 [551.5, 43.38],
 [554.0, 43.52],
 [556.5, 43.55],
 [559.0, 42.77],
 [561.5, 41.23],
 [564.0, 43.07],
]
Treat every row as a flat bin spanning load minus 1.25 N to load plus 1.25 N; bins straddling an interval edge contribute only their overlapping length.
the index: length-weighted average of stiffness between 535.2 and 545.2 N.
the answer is 44.3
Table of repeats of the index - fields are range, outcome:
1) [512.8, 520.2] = 47.6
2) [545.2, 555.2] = 43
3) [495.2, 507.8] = 39.4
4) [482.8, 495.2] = 39.8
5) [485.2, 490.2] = 40.6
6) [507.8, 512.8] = 46.2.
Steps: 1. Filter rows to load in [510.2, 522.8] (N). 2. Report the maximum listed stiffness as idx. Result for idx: 48.7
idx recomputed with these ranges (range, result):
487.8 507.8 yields 43.35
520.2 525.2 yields 42.93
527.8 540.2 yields 44.09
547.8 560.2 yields 43.55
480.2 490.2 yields 41.7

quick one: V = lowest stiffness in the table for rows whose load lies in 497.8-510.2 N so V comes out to 37.05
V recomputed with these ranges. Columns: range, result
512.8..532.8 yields 42.34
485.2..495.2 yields 38.52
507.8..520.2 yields 45.38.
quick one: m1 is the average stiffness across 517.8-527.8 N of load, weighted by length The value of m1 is 43.5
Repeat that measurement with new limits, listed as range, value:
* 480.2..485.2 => 41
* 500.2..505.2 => 39.2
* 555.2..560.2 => 43.2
